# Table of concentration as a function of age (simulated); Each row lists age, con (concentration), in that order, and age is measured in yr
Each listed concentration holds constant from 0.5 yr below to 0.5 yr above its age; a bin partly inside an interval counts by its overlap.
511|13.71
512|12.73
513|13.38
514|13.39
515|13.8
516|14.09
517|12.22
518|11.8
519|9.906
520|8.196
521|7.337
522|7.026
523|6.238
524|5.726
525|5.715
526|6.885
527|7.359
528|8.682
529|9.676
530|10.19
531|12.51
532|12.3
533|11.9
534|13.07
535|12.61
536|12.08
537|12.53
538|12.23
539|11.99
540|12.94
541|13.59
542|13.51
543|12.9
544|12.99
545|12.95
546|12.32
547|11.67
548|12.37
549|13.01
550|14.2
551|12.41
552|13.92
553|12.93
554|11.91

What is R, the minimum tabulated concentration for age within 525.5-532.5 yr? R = 6.885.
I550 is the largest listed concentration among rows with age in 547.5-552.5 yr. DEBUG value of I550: 14.2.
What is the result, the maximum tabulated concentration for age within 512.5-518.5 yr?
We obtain 14.09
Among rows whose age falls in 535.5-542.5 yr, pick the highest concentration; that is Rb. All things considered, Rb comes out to 13.59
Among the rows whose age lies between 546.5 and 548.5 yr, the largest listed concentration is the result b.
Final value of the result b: 12.37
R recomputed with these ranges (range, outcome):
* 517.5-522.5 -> 7.026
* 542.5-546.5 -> 12.32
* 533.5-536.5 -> 12.08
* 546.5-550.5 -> 11.67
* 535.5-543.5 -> 11.99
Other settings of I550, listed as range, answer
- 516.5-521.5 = 12.22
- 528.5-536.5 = 13.07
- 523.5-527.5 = 7.359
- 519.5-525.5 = 8.196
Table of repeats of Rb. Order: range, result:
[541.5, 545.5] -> 13.51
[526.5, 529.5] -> 9.676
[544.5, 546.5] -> 12.95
